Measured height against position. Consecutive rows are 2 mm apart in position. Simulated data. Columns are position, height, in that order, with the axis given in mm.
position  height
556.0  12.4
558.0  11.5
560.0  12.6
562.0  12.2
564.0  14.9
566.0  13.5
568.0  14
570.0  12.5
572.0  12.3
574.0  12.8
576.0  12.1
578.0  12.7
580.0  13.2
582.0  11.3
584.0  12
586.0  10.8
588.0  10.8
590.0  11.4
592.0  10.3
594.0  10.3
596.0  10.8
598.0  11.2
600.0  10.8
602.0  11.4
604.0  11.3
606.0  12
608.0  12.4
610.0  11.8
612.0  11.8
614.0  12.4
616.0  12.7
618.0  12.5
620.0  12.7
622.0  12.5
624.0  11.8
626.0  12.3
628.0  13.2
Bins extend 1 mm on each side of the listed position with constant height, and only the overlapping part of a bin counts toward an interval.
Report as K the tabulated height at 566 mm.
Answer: 13.5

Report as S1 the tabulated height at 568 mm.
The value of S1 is 14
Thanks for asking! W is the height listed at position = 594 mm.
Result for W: 10.3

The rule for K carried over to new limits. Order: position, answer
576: 12.1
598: 11.2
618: 12.5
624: 11.8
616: 12.7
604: 11.3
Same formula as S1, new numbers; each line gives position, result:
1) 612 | 11.8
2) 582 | 11.3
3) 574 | 12.8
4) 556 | 12.4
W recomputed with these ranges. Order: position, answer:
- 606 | 12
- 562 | 12.2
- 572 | 12.3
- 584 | 12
